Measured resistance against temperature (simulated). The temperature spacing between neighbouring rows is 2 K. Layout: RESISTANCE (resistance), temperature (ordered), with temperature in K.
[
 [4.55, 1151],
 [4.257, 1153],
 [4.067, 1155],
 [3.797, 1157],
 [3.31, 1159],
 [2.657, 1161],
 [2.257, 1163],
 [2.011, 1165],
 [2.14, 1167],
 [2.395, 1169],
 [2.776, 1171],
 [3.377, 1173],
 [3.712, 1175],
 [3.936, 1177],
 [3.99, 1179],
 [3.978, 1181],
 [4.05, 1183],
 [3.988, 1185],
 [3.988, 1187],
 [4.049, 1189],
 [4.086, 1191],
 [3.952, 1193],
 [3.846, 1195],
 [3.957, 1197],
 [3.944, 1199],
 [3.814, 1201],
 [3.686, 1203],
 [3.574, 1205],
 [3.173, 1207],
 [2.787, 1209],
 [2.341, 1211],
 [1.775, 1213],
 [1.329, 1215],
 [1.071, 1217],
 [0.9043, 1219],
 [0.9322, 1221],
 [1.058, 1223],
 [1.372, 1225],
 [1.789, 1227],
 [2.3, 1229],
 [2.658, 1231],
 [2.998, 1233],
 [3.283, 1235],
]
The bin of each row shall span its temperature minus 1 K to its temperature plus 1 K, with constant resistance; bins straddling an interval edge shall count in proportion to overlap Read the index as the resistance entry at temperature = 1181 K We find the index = 3.978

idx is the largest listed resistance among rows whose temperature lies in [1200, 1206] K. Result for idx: 3.814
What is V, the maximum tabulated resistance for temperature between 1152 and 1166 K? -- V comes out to 4.257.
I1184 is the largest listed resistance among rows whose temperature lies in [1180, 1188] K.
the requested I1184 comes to 4.05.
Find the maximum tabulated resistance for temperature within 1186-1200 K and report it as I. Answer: 4.086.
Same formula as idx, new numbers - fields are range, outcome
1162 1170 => 2.395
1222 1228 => 1.789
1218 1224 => 1.058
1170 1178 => 3.936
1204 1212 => 3.574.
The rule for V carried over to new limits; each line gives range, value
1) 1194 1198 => 3.957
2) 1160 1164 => 2.657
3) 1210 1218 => 2.341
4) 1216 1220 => 1.071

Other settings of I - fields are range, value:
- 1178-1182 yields 3.99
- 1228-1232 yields 2.658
